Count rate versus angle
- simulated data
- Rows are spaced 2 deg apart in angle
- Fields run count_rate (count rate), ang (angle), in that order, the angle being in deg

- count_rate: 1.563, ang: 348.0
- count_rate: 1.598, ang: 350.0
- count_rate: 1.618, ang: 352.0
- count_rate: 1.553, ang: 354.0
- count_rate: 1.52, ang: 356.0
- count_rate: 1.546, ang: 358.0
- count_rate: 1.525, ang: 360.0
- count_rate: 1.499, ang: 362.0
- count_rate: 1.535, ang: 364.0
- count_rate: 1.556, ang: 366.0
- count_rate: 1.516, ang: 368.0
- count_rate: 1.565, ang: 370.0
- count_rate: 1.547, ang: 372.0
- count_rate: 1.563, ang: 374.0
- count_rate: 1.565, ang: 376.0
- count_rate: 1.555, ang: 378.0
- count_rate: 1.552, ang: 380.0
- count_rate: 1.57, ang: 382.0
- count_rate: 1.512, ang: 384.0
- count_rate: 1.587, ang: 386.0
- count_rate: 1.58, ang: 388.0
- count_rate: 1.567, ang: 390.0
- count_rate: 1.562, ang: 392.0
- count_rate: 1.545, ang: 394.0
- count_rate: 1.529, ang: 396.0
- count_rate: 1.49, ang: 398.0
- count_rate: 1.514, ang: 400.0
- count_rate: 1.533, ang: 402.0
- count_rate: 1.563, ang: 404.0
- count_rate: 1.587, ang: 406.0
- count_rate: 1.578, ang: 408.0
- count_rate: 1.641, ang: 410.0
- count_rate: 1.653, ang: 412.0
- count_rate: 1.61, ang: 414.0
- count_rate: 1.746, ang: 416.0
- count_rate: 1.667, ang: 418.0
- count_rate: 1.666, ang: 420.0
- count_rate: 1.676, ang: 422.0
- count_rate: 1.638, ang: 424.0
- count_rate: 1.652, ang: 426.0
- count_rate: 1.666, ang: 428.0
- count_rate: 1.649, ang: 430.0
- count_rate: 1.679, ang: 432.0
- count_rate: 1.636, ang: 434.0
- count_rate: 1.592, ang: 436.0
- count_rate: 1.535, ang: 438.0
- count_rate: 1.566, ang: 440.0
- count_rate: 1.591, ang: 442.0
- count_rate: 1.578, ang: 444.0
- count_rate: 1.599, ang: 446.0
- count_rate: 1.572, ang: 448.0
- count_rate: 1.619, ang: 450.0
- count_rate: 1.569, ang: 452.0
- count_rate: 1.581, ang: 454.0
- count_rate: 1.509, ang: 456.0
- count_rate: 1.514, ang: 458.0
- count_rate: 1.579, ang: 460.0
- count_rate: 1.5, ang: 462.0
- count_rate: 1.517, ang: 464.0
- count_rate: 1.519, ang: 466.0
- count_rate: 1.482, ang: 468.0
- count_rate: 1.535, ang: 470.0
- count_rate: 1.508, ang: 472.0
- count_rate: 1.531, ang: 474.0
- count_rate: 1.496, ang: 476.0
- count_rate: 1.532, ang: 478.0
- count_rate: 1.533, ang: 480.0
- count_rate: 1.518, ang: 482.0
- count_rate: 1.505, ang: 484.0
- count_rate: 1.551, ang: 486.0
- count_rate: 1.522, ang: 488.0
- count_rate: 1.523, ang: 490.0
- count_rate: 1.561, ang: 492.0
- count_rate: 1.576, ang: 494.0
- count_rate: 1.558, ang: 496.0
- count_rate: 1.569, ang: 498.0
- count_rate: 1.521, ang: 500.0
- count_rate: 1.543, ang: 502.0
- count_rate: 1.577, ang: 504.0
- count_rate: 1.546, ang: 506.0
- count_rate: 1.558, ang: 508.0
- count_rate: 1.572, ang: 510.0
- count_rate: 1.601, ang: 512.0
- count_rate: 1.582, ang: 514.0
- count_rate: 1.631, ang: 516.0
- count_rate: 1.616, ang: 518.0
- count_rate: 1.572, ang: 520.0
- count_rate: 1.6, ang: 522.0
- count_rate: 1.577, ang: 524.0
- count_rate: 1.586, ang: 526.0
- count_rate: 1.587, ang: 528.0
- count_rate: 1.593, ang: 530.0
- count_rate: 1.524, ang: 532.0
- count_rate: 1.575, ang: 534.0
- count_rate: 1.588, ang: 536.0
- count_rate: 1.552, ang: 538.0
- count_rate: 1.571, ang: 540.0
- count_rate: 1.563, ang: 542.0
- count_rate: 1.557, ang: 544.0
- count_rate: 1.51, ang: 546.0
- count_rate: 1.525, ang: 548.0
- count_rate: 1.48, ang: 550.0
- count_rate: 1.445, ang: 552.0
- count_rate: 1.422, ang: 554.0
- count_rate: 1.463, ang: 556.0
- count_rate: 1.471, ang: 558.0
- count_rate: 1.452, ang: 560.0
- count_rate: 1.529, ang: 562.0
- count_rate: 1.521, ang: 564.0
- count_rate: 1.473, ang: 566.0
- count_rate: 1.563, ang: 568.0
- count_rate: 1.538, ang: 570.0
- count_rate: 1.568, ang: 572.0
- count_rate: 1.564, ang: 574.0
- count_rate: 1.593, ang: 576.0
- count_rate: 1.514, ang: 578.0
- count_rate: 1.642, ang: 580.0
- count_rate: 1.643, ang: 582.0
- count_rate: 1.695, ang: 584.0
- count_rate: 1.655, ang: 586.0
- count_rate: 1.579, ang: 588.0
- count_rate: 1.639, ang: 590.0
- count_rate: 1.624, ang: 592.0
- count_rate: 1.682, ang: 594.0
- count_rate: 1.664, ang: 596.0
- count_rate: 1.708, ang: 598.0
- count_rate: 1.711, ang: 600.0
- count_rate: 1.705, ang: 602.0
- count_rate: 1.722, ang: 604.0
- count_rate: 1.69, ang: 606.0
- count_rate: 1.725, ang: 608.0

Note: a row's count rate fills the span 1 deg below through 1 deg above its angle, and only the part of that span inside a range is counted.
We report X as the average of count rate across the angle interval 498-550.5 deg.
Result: 1.57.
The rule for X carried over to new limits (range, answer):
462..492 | 1.52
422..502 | 1.56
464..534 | 1.55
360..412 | 1.55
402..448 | 1.62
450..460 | 1.55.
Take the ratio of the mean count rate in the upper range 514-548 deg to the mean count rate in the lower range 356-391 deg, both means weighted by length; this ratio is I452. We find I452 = 1.02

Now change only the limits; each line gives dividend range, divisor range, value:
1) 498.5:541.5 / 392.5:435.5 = 0.98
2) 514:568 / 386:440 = 0.96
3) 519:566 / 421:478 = 0.97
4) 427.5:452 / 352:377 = 1.04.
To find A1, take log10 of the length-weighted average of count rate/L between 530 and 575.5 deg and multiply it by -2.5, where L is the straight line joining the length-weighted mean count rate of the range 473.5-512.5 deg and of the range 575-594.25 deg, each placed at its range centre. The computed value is 0.05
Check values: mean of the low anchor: 1.54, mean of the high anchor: 1.62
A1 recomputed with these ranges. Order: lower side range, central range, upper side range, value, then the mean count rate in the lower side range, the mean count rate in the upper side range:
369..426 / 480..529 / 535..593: 0.00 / 1.59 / 1.55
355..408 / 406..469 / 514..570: -0.04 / 1.55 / 1.54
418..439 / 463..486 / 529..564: 0.05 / 1.64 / 1.52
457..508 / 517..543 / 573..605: 0.00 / 1.53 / 1.65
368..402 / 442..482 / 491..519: 0.02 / 1.55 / 1.57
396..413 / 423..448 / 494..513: -0.03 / 1.57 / 1.56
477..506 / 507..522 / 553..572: -0.04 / 1.54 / 1.5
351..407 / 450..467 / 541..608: 0.01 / 1.55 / 1.58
